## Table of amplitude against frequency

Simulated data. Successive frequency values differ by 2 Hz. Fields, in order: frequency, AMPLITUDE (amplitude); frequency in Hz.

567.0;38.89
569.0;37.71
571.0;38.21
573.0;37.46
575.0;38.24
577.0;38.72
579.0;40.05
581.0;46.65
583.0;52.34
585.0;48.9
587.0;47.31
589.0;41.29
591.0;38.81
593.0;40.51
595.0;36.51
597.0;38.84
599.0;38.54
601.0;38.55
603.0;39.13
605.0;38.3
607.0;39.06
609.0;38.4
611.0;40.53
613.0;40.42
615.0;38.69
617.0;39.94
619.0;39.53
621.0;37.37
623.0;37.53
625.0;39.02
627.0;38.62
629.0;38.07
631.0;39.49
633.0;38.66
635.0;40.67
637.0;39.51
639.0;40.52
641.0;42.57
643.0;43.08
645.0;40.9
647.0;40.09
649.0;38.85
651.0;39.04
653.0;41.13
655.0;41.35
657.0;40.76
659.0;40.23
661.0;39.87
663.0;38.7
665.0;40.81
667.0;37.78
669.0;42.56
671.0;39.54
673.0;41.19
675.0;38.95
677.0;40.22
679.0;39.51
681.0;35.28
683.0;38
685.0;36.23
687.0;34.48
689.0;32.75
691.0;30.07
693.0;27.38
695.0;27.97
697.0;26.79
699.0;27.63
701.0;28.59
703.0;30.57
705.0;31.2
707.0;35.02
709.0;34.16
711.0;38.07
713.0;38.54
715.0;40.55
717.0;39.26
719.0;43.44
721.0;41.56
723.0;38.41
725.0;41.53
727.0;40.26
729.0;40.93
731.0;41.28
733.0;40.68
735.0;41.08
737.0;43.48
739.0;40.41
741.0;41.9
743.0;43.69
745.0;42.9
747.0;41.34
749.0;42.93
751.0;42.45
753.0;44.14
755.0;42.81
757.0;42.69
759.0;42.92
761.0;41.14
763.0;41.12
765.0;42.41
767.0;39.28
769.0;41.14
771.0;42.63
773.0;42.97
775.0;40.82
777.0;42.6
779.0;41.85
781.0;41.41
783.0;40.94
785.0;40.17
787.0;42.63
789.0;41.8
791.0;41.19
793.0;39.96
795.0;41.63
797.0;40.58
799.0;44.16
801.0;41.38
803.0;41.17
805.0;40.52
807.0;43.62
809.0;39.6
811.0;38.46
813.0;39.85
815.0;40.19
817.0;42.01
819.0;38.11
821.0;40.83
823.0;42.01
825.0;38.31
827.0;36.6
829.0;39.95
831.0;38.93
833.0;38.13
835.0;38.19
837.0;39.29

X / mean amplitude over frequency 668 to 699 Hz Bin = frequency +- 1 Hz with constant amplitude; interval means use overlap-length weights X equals 35.1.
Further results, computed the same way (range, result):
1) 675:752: 37.4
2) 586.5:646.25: 39.6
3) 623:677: 40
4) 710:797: 41.5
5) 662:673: 40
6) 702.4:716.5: 35.7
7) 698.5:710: 31.3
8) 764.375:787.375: 41.5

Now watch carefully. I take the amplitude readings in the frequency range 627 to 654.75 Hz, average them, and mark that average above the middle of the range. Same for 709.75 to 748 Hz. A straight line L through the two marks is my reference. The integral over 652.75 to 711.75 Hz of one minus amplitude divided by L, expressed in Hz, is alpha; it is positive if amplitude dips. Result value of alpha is 6.9 Hz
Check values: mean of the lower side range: 40.2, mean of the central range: 35.8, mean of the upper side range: 41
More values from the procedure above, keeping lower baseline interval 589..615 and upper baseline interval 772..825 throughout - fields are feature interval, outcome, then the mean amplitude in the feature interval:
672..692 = 1.6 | 36.7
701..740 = 1.5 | 38.7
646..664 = -0.2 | 40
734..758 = -1.1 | 42.5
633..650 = -0.5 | 40.6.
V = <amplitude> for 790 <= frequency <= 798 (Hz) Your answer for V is 40.8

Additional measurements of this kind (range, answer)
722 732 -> 40.5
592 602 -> 38.6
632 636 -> 39.7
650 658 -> 40.6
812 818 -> 40.7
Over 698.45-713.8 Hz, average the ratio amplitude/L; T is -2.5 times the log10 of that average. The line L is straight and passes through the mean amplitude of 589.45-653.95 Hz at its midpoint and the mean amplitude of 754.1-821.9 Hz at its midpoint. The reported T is 0.22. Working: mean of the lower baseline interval 39.4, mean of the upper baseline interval 41.3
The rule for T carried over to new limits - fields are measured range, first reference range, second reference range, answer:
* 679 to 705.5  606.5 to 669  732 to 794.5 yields 0.27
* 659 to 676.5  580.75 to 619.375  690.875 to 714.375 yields -0.15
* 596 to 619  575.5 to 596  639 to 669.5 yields 0.08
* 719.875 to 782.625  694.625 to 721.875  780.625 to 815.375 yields -0.11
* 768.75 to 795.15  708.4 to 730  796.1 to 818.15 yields -0.02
